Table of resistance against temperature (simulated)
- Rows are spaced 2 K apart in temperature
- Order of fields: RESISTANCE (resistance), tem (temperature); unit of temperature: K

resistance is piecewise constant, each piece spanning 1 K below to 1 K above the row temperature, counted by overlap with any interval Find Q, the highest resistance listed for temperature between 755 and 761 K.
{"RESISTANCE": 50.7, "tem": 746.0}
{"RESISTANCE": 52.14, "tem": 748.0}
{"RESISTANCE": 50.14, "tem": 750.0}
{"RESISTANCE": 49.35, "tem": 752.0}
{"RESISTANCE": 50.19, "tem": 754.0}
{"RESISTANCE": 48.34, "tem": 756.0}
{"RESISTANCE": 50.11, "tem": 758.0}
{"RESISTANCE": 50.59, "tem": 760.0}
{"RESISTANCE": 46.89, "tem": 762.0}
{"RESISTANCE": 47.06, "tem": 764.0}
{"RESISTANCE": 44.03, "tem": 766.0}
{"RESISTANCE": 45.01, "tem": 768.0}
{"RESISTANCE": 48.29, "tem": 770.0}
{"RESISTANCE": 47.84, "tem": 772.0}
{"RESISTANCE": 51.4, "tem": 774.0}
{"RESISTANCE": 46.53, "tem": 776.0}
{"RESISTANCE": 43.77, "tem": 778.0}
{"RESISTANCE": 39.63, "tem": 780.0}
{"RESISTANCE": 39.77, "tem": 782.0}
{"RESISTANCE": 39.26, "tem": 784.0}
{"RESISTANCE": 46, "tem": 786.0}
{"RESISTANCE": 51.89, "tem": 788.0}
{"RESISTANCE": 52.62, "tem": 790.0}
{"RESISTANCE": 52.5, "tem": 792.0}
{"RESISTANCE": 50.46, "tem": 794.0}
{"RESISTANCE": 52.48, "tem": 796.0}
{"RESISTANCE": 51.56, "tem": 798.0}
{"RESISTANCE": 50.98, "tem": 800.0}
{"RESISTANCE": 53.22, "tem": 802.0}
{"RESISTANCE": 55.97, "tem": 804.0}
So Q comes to 50.59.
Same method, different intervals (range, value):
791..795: 52.5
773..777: 51.4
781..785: 39.77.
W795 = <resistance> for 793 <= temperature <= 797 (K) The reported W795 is 51.5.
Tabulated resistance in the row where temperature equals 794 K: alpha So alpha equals 50.46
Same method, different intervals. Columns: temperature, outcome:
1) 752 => 49.35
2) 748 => 52.14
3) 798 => 51.56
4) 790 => 52.62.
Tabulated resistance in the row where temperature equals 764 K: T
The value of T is 47.06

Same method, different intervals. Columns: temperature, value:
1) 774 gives 51.4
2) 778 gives 43.77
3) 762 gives 46.89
